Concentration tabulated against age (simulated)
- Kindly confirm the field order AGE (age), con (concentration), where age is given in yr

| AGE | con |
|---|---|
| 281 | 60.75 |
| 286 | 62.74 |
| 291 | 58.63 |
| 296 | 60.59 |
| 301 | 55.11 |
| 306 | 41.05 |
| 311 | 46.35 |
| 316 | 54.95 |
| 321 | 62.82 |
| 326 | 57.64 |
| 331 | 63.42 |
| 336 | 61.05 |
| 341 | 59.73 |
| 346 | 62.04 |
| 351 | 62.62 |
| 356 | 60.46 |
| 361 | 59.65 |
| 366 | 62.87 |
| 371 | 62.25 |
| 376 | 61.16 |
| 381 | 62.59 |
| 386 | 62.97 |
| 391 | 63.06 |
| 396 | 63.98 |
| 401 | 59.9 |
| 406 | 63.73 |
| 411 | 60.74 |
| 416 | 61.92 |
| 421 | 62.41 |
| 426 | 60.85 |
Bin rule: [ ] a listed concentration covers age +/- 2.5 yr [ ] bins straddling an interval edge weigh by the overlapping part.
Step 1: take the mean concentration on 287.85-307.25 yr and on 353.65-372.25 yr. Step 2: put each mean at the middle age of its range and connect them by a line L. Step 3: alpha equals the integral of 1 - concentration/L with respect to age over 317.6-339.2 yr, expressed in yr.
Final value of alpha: -1.1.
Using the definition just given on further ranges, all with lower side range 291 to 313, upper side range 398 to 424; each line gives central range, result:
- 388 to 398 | -0.6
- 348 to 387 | -2.7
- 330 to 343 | -1.5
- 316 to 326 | -1.1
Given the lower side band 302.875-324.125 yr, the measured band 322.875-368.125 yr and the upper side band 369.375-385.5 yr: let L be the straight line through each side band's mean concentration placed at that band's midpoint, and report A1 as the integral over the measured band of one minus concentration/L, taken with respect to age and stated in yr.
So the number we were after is -3.4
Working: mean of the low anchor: 51.6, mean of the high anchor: 62.1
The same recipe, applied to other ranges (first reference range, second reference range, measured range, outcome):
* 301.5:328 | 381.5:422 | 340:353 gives -1.3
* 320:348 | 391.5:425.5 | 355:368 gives 0.1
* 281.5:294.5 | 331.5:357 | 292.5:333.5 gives 3.8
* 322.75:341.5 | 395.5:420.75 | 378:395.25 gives -0.4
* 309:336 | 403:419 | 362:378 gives -0.5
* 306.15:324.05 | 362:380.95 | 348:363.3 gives -0.4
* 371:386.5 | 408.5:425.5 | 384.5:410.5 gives -0.3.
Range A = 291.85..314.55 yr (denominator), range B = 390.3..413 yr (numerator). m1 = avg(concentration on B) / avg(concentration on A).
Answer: 1.21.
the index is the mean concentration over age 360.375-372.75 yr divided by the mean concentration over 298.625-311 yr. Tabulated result 1.3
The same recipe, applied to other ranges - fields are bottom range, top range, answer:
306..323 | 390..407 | 1.19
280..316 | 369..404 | 1.14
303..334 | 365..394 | 1.15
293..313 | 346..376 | 1.21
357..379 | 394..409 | 1.02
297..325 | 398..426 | 1.17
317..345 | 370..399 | 1.03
